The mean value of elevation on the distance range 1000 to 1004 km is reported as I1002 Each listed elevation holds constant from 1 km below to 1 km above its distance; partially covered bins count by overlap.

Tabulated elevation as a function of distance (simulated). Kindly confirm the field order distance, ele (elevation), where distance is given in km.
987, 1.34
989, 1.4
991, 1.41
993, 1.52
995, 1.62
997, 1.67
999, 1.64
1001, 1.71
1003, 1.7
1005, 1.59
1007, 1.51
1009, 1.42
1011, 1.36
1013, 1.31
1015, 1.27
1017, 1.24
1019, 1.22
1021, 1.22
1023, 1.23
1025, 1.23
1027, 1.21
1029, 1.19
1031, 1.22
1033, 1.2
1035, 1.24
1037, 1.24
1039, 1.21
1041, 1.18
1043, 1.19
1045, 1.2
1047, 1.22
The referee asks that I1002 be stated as 1.71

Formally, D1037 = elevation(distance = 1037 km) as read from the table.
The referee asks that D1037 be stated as 1.24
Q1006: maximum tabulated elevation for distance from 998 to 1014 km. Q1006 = 1.71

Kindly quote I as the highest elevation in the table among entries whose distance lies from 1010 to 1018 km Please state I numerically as 1.36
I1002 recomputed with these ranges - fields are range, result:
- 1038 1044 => 1.19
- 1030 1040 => 1.22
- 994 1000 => 1.64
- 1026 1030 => 1.2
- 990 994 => 1.46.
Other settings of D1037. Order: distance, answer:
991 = 1.41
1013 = 1.31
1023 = 1.23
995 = 1.62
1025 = 1.23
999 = 1.64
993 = 1.52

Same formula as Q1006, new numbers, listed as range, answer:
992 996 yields 1.62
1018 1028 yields 1.23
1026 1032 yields 1.22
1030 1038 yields 1.24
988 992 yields 1.41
